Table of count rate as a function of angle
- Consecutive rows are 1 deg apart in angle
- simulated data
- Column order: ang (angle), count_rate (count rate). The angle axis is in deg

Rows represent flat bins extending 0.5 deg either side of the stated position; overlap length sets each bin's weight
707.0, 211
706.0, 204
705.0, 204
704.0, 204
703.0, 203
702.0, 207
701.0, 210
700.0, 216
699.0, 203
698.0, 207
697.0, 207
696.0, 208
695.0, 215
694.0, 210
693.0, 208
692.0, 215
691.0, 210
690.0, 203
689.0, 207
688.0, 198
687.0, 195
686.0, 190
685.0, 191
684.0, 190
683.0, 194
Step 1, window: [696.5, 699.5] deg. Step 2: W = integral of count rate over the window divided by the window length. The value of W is 206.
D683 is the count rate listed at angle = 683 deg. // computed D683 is 194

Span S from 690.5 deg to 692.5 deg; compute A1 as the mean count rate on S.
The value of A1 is 212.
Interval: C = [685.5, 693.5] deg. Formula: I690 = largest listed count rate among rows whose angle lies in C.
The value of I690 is 215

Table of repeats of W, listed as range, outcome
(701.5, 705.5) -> 204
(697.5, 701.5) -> 209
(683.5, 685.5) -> 190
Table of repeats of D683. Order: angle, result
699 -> 203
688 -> 198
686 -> 190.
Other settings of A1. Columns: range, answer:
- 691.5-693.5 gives 212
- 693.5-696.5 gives 211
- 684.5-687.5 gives 192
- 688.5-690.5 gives 205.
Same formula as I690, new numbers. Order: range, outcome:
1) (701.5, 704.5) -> 207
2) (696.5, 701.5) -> 216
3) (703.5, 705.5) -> 204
